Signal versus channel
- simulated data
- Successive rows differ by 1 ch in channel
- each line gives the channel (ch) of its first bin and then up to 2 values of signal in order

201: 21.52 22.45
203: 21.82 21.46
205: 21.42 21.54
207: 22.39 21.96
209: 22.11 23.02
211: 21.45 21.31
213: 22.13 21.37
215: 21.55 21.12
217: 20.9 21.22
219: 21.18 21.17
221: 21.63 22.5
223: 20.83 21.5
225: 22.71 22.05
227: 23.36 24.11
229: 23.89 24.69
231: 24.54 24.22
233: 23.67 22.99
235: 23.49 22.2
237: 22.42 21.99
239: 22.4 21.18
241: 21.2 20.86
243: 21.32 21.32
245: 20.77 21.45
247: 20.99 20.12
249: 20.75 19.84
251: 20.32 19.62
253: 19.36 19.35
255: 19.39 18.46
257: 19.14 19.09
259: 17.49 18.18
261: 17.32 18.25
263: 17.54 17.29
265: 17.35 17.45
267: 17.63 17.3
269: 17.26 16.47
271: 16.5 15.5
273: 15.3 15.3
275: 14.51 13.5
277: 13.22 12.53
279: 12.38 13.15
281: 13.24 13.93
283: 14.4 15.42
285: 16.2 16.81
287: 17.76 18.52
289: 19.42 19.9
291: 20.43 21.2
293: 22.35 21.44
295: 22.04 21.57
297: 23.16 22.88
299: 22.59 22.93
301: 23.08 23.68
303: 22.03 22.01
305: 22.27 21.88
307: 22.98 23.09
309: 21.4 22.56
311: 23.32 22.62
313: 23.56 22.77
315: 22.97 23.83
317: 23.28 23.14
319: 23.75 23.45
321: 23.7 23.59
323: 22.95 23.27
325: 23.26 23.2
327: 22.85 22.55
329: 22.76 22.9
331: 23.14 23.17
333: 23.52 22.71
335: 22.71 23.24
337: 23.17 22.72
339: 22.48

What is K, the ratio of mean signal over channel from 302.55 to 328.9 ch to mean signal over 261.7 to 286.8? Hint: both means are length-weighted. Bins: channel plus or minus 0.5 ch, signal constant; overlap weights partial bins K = 1.48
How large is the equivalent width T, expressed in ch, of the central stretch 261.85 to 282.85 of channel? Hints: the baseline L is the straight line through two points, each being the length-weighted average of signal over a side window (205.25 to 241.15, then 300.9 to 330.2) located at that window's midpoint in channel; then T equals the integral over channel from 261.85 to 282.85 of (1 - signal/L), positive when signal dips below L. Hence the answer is 6.7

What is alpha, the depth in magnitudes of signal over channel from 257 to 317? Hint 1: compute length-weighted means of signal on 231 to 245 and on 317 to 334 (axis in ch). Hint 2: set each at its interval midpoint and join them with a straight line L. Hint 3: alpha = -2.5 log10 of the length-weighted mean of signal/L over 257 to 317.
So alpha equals 0.20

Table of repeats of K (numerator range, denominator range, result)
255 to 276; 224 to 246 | 0.76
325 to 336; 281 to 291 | 1.36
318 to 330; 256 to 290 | 1.42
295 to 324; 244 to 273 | 1.23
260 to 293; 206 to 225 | 0.76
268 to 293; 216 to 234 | 0.71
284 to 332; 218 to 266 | 1.06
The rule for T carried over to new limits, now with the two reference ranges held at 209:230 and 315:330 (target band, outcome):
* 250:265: 2.56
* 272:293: 6.24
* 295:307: 0.23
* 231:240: -0.29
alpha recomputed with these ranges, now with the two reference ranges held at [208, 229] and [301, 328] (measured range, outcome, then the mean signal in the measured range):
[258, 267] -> 0.256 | 17.7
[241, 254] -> 0.086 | 20.5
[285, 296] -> 0.144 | 19.9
